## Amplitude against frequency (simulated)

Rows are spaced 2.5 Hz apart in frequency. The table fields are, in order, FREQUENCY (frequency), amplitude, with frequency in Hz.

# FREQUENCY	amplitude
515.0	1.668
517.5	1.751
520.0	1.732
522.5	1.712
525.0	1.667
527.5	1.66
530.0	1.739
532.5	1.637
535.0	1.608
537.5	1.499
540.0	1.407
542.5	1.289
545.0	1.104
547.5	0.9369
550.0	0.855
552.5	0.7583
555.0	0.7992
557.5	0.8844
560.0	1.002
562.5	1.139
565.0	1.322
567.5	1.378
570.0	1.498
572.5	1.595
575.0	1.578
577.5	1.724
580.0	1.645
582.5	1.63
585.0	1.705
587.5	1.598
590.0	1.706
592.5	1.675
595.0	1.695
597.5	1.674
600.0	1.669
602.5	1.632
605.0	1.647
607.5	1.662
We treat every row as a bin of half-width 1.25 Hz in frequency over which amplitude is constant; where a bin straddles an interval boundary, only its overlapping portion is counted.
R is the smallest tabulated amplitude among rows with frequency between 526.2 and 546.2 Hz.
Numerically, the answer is 1.104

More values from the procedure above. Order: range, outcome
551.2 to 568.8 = 0.7583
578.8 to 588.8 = 1.598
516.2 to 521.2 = 1.732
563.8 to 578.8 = 1.322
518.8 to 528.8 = 1.66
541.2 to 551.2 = 0.855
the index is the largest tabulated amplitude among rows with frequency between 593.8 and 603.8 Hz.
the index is 1.695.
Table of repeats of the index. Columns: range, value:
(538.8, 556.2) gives 1.407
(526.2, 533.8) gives 1.739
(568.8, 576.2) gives 1.595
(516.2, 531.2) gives 1.751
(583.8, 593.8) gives 1.706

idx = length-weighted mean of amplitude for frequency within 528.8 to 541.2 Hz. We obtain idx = 1.58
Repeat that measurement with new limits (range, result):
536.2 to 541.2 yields 1.46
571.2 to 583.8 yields 1.63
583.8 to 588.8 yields 1.65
